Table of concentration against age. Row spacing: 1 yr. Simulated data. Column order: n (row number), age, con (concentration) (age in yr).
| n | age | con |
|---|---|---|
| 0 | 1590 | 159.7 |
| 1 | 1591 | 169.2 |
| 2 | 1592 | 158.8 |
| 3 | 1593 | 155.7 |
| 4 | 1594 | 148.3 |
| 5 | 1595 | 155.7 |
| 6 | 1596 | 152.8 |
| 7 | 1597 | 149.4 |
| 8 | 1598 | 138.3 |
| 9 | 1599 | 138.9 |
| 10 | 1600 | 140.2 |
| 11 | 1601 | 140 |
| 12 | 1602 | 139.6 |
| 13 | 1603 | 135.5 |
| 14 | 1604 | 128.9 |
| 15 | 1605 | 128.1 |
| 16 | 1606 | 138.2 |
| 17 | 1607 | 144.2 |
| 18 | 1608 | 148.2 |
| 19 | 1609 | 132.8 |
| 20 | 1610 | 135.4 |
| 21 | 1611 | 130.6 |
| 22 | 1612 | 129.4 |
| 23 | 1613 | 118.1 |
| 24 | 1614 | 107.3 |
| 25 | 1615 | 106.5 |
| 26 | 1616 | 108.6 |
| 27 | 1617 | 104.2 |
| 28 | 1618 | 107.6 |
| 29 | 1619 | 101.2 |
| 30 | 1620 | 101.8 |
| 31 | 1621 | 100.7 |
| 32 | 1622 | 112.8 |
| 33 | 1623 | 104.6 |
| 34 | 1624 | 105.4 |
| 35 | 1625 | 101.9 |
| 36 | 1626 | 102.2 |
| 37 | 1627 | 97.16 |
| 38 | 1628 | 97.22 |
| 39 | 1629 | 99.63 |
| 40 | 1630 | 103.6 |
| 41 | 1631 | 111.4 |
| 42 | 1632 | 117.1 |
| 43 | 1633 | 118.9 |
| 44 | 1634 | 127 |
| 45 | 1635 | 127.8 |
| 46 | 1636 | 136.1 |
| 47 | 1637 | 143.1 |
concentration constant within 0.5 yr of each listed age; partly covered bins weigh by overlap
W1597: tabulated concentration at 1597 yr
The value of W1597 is 149.4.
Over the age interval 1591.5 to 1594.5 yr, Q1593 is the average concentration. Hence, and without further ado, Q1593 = 154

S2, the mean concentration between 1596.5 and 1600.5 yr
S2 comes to 142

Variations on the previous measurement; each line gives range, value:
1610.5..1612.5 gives 130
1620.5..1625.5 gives 105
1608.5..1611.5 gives 133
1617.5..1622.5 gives 105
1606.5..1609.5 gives 142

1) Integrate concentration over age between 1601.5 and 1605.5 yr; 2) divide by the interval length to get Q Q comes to 133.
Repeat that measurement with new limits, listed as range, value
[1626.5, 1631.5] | 102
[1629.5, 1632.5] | 111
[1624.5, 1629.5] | 99.6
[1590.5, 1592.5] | 164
